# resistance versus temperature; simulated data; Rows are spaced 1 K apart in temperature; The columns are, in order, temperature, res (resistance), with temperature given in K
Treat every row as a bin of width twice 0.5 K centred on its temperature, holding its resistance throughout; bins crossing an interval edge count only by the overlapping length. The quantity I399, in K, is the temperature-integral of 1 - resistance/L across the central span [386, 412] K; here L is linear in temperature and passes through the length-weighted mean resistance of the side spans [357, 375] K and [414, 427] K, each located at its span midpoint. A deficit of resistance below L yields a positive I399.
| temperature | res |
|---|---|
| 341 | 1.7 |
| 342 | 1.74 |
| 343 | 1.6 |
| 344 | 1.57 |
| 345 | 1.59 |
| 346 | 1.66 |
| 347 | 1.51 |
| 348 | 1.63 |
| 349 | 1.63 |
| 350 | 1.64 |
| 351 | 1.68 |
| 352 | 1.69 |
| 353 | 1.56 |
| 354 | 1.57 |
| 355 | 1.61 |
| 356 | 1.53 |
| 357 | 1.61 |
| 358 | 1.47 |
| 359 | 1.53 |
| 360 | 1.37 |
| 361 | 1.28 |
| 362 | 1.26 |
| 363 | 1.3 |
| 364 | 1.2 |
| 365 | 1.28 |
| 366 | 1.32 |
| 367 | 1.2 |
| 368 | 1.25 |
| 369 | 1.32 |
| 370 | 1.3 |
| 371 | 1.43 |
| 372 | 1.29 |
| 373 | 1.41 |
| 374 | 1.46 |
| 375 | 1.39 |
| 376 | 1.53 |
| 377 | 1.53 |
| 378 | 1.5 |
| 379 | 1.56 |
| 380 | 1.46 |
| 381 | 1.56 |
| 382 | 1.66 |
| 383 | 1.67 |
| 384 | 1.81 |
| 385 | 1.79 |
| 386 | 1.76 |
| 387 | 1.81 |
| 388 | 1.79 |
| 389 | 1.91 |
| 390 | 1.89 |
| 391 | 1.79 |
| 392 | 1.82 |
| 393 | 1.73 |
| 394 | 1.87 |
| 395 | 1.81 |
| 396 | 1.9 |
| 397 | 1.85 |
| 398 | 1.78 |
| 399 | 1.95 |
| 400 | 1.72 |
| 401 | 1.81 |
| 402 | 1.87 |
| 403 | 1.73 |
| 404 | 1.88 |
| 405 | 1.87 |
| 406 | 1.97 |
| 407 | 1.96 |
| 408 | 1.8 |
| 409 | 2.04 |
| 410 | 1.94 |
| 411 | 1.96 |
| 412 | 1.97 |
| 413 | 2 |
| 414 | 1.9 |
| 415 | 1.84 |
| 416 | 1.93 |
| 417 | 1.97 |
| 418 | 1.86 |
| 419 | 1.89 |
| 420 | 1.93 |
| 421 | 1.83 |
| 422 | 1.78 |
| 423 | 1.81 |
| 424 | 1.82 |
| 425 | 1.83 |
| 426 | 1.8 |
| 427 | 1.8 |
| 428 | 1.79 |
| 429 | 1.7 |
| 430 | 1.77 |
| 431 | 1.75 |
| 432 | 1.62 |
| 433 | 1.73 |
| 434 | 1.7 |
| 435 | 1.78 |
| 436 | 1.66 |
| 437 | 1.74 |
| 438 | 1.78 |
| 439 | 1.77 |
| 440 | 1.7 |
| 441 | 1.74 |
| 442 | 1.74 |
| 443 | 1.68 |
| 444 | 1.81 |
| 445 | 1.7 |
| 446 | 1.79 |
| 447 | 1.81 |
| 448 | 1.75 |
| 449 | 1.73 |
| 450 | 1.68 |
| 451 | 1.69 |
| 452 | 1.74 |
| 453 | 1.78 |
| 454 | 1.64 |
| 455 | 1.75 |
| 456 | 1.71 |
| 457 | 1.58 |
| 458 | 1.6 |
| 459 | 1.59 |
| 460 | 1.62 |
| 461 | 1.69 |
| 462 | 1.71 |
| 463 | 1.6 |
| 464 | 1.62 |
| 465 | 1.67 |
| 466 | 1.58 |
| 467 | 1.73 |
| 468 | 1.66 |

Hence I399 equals -3.24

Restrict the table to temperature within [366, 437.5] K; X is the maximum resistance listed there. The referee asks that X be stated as 2.04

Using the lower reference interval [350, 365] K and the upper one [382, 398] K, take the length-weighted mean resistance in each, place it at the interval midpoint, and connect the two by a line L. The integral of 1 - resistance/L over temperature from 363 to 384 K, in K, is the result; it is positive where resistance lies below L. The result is 2.8 K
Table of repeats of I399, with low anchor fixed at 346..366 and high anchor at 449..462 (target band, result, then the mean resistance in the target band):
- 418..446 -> -2.31 K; 1.77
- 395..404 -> -1.46 K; 1.83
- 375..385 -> -0.33 K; 1.59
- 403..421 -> -3.62 K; 1.92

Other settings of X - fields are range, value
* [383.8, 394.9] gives 1.91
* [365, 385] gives 1.81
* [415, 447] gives 1.97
